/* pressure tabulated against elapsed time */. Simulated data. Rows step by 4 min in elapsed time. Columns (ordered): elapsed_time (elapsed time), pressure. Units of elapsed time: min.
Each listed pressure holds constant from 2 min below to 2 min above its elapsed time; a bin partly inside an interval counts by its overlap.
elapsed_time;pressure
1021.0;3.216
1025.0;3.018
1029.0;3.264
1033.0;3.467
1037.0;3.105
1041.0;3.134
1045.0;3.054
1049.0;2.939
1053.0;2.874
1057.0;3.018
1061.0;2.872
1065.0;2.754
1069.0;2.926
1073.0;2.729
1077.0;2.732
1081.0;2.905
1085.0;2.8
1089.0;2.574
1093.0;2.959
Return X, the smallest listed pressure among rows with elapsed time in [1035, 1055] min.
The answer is 2.874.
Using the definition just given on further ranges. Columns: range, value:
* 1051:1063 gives 2.872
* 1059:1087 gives 2.729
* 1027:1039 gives 3.105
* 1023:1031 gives 3.018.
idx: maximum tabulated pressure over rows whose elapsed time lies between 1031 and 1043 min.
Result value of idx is 3.467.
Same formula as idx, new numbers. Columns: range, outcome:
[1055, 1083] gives 3.018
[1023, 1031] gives 3.264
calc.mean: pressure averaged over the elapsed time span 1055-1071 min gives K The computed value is 2.89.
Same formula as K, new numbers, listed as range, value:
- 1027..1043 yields 3.24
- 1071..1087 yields 2.79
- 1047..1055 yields 2.91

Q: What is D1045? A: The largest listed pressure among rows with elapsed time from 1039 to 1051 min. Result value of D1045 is 3.134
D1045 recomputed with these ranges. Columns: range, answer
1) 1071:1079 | 2.732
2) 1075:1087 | 2.905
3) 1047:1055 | 2.939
